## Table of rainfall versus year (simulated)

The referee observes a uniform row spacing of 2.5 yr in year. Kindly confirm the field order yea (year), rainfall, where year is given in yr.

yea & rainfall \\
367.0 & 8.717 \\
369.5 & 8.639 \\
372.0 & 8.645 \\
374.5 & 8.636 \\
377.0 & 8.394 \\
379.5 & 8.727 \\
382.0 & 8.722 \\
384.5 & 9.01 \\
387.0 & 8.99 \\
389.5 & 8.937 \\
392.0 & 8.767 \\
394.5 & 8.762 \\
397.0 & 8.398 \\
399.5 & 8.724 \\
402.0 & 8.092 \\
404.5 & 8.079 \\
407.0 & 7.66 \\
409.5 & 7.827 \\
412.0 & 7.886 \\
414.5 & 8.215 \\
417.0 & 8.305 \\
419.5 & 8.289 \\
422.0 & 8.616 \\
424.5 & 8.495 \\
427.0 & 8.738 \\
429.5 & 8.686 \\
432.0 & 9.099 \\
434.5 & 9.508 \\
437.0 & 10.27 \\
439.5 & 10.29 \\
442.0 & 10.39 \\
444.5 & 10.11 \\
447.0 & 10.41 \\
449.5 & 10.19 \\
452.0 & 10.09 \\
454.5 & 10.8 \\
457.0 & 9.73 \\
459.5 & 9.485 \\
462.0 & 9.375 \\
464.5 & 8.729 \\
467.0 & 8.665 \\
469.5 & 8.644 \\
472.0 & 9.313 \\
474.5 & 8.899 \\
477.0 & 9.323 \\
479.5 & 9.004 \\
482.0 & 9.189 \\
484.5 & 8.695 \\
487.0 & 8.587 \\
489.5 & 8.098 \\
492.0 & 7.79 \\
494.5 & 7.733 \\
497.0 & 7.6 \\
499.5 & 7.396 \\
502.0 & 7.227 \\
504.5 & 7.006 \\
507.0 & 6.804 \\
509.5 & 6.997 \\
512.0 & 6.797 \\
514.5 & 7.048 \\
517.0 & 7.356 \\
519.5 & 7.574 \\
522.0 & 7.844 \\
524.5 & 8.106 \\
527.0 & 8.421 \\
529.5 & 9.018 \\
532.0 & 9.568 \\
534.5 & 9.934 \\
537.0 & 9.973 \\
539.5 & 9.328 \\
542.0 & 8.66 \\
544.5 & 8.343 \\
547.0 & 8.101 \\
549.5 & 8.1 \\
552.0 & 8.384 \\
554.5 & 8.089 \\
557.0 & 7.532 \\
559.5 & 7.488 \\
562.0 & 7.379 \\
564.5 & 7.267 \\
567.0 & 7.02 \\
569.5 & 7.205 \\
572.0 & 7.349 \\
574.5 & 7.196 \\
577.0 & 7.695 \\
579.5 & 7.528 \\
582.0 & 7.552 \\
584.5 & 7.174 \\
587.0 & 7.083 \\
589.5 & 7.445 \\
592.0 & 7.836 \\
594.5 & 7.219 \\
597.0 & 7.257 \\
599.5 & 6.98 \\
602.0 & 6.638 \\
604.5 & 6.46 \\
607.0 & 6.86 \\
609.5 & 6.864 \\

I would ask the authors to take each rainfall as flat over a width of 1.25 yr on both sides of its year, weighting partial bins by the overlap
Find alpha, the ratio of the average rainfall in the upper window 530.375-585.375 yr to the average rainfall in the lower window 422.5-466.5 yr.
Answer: 0.8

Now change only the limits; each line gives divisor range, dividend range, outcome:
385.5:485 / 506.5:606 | 0.86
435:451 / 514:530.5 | 0.77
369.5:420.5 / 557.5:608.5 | 0.86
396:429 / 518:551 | 1.05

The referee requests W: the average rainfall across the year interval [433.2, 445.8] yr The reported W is 10.1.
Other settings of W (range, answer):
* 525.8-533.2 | 9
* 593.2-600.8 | 7.15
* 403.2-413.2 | 7.86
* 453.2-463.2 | 9.85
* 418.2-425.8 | 8.47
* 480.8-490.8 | 8.64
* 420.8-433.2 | 8.73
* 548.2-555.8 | 8.19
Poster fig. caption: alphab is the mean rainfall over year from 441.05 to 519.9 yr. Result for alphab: 8.6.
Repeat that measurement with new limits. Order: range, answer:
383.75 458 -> 9.04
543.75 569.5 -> 7.73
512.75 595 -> 7.93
